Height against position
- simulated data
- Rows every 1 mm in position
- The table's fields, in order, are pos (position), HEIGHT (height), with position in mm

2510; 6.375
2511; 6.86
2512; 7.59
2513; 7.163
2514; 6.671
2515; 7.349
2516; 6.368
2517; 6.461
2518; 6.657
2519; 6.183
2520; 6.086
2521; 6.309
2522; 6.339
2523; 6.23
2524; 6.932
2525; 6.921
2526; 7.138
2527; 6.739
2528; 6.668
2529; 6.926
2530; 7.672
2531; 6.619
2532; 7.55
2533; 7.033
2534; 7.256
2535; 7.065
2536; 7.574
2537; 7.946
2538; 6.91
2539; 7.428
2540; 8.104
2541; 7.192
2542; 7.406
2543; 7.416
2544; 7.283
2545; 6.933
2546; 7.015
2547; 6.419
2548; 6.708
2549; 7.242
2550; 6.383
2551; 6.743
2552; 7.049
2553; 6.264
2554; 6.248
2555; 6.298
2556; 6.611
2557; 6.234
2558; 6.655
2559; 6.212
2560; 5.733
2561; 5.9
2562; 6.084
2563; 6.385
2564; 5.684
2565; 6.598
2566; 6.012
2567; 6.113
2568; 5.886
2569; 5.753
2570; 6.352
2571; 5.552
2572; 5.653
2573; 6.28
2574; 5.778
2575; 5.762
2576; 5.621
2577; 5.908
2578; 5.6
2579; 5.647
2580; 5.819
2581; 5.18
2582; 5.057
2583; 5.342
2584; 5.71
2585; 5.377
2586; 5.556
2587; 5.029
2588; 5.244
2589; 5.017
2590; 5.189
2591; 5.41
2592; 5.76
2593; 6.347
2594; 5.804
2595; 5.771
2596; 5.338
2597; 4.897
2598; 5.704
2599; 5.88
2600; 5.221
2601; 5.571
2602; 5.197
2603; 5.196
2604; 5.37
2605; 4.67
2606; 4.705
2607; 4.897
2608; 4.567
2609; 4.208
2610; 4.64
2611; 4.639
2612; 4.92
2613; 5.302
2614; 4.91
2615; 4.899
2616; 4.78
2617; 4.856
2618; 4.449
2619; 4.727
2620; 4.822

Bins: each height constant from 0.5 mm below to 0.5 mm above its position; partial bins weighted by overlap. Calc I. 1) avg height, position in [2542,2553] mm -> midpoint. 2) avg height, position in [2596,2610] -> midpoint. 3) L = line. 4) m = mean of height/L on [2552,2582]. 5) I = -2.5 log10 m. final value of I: 0.05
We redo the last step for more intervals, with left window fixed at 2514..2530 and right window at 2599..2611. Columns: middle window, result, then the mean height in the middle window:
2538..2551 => -0.15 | 7.1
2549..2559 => -0.09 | 6.52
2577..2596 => -0.03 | 5.5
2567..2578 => -0.04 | 5.85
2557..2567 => -0.06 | 6.14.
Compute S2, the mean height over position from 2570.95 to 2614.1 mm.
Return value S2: 5.35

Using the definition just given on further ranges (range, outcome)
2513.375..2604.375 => 6.26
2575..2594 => 5.51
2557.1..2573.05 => 6.05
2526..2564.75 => 6.83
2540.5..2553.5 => 6.93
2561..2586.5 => 5.79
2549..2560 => 6.47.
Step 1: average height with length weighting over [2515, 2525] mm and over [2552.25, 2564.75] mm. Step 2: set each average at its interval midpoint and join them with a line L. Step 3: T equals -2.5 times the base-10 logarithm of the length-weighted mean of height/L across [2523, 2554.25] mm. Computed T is -0.11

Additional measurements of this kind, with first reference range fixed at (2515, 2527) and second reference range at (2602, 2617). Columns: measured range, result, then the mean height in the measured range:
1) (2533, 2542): -0.19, 7.41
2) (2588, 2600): -0.08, 5.53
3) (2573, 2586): -0.03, 5.59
